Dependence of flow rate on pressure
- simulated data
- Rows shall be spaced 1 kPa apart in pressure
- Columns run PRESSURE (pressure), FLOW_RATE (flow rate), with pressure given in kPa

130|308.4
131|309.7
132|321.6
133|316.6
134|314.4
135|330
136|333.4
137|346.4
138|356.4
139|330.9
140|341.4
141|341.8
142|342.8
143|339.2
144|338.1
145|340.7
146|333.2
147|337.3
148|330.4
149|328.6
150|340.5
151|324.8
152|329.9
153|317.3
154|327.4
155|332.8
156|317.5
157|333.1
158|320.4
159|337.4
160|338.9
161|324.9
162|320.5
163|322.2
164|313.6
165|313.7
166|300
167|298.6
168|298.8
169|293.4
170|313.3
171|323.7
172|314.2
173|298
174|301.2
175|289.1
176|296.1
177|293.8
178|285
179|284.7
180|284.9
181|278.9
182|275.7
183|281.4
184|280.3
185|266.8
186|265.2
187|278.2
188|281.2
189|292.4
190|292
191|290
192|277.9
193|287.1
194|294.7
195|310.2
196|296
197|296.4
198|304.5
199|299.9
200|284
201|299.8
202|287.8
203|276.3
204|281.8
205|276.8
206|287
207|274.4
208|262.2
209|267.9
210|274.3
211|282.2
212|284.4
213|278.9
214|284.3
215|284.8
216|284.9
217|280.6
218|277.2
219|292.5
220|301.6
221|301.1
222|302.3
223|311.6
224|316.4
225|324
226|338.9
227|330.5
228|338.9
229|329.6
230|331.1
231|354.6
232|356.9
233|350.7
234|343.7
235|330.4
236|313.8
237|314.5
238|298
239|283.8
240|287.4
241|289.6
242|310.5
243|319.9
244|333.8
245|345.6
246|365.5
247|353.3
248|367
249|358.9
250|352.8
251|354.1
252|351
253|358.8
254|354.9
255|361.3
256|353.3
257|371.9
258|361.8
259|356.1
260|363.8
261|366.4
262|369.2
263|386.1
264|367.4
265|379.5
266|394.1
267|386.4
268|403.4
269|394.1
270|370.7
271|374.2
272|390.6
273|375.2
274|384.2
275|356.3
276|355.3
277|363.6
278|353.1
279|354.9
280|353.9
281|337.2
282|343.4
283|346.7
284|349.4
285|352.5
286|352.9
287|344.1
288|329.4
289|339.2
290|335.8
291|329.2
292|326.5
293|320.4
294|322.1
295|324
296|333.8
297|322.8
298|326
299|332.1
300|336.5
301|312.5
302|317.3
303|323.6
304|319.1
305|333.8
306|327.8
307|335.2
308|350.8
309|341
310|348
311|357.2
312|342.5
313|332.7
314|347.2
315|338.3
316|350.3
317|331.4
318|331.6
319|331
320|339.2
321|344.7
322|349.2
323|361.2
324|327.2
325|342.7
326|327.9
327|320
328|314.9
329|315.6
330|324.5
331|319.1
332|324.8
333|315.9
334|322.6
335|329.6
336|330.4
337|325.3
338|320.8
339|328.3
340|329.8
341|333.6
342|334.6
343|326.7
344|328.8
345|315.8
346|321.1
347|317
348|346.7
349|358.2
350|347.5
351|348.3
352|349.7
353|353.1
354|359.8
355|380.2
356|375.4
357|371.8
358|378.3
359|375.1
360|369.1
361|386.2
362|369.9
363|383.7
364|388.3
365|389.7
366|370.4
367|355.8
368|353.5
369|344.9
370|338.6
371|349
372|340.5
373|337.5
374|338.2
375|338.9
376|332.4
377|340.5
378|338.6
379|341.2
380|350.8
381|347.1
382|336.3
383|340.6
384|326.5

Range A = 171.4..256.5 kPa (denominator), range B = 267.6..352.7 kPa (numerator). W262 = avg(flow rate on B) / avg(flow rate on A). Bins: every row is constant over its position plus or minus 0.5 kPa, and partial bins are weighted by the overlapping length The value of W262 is 1.1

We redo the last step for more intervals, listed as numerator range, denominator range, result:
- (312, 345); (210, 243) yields 1.07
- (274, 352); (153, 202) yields 1.12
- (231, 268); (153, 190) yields 1.15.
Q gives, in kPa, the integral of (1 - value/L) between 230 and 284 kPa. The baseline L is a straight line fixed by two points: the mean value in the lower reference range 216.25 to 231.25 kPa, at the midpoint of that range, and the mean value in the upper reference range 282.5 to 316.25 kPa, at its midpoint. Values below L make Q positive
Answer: -4.9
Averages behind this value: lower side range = 314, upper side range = 335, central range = 353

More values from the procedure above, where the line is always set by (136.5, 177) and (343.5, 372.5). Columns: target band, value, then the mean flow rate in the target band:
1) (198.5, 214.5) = 2.43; 281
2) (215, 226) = 1.11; 300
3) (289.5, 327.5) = 1.64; 334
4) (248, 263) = -0.91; 361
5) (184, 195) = 1.51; 284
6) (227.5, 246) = 0.64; 325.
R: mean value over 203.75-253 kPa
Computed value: 314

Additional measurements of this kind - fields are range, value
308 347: 332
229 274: 353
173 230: 291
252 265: 364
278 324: 337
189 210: 287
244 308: 352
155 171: 317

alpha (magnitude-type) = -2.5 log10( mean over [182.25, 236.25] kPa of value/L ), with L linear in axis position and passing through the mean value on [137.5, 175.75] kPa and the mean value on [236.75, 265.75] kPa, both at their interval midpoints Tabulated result 0.13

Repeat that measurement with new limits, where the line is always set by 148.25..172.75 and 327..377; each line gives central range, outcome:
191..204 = 0.11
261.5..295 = -0.07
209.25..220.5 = 0.15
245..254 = -0.08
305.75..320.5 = 0.00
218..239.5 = 0.03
